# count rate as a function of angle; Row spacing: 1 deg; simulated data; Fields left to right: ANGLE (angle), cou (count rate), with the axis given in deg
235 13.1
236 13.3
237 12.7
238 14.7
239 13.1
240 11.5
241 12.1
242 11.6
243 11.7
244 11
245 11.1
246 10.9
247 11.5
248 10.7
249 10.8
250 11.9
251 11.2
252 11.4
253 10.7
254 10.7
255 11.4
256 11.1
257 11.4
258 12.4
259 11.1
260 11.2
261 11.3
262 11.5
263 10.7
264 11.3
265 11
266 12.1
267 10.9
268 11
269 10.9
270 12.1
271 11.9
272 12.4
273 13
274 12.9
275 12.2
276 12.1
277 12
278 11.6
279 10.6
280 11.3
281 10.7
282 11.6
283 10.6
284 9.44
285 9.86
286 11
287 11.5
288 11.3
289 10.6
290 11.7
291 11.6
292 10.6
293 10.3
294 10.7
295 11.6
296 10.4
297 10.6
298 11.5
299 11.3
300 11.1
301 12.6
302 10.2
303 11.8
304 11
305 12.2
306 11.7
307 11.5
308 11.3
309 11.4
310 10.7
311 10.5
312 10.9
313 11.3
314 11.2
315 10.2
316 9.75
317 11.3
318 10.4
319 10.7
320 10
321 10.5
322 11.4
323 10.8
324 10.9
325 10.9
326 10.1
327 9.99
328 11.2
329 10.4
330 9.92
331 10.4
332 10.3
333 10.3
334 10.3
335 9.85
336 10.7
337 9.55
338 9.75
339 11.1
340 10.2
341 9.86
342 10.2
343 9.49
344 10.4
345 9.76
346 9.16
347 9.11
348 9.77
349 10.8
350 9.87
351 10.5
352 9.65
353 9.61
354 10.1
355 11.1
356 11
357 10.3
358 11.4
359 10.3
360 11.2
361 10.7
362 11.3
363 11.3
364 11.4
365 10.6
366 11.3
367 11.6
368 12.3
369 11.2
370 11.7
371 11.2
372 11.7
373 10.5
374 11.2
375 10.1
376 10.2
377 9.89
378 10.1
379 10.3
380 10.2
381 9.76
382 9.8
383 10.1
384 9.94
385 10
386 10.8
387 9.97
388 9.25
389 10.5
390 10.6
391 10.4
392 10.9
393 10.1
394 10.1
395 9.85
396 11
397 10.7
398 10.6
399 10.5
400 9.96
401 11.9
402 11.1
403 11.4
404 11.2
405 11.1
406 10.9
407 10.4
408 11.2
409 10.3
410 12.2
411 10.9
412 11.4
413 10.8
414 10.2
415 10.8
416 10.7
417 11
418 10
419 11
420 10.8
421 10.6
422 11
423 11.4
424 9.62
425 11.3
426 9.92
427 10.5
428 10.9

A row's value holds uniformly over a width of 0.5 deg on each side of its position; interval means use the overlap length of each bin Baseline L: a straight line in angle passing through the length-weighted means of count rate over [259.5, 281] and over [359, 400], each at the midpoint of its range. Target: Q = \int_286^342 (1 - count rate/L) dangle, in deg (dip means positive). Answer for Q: 2.1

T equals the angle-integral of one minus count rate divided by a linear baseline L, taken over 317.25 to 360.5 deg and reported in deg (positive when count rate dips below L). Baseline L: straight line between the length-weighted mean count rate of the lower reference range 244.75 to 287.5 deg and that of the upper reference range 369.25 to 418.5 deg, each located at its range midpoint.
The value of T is 2.4 deg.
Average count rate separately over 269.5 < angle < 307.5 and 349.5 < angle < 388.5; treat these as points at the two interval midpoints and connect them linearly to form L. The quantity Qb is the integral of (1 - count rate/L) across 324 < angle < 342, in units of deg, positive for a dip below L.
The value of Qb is 1.0 deg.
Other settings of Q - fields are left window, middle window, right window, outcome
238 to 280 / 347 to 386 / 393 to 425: 1.4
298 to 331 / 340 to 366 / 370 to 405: 0.8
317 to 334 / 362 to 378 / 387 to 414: -0.6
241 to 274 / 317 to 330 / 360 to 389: 0.4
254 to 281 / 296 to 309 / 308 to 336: -0.5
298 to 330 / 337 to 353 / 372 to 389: 1.0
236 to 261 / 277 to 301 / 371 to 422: 0.7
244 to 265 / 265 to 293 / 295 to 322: -0.6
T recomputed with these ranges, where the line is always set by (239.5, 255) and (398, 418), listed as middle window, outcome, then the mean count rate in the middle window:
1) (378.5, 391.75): 0.99 deg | 10.1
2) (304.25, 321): 0.29 deg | 10.9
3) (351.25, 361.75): 0.45 deg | 10.6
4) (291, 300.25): 0.18 deg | 10.9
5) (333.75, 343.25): 0.82 deg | 10.1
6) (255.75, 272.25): -0.29 deg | 11.4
